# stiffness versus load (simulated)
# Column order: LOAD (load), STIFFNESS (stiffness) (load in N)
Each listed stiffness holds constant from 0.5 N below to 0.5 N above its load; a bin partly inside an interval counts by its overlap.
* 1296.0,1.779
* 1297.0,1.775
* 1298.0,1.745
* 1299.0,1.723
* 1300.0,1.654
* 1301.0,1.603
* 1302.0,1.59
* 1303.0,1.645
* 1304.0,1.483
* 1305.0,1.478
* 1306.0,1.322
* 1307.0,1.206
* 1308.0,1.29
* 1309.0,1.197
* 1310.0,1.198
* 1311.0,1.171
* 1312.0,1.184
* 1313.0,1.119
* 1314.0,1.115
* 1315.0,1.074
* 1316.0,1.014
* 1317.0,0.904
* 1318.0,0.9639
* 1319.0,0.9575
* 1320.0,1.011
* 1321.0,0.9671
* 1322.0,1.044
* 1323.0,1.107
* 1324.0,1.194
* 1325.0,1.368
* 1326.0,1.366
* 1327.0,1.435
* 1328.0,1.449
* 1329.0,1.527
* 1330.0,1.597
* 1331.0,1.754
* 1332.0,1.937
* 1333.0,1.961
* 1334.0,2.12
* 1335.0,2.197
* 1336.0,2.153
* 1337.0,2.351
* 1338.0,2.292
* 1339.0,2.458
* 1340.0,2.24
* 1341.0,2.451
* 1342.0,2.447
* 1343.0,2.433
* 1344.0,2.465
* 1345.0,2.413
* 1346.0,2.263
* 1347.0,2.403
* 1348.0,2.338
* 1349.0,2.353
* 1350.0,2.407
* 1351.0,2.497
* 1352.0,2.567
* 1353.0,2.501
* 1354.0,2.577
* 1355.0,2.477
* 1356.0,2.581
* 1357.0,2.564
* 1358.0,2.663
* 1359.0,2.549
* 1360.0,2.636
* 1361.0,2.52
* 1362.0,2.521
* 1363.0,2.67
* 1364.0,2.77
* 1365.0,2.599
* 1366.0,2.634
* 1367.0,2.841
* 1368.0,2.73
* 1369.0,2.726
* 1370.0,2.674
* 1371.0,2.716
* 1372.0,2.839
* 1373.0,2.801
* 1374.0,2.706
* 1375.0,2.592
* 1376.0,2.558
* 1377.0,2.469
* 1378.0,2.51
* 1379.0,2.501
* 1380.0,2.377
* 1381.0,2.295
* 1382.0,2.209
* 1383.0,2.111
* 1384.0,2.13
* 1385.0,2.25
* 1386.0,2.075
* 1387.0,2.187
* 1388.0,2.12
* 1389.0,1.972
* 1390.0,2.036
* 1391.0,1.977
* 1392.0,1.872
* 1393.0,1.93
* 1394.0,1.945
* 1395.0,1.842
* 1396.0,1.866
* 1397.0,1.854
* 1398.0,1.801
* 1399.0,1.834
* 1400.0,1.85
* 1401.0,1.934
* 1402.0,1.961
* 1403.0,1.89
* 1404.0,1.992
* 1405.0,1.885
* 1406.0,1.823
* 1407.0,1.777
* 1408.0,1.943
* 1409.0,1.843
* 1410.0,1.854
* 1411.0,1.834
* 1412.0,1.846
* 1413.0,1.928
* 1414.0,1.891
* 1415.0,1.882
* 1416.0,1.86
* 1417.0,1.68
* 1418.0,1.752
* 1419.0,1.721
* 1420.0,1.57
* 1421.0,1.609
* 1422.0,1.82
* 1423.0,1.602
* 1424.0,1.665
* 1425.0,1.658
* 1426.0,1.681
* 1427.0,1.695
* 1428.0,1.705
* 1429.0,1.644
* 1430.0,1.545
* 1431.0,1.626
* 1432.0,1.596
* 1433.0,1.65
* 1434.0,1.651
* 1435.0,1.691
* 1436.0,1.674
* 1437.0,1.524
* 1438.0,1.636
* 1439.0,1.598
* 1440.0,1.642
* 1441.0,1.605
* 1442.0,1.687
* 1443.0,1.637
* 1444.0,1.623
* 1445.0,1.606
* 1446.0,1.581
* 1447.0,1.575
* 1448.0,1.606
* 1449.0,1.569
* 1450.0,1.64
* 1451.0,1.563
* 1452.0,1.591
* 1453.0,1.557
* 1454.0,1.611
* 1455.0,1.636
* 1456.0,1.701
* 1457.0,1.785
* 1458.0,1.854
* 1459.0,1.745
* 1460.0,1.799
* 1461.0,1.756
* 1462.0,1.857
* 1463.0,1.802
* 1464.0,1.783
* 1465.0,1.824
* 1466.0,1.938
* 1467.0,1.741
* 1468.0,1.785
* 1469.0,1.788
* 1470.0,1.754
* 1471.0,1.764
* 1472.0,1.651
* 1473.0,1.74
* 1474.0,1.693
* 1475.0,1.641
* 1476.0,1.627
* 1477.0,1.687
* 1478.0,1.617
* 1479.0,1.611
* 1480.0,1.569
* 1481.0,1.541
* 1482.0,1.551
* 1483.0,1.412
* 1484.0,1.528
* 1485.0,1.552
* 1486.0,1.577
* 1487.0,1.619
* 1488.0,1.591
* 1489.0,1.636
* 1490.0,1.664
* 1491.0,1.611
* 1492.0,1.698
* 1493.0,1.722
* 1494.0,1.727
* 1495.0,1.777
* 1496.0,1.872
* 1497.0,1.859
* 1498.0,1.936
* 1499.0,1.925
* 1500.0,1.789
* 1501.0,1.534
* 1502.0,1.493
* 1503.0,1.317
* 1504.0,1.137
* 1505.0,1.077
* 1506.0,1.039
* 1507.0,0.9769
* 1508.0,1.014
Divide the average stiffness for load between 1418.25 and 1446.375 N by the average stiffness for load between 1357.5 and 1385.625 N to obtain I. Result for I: 0.6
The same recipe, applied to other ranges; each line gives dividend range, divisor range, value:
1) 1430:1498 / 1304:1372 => 0.85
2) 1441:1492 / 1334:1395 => 0.69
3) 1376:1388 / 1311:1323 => 2.20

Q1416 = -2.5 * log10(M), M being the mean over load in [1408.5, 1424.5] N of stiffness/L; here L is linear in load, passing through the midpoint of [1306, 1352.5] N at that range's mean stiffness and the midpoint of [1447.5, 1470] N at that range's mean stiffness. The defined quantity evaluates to -0.03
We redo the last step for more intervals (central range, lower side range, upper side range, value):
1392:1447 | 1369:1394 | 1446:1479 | 0.17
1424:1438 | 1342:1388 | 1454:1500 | 0.23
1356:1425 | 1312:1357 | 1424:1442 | -0.23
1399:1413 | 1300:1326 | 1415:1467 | -0.21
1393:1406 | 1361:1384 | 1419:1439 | 0.13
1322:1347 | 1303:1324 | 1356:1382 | -0.13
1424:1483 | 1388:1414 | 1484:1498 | 0.07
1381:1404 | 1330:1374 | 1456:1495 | 0.11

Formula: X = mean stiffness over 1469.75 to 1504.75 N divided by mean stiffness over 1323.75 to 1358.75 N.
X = 0.75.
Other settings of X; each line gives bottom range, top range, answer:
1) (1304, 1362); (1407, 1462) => 0.92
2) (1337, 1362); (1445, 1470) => 0.70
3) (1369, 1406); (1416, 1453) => 0.75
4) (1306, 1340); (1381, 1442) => 1.25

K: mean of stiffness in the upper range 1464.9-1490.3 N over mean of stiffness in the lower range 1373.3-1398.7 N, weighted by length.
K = 0.76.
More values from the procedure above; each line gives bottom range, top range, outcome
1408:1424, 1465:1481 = 0.96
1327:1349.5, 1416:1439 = 0.77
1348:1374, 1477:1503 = 0.63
